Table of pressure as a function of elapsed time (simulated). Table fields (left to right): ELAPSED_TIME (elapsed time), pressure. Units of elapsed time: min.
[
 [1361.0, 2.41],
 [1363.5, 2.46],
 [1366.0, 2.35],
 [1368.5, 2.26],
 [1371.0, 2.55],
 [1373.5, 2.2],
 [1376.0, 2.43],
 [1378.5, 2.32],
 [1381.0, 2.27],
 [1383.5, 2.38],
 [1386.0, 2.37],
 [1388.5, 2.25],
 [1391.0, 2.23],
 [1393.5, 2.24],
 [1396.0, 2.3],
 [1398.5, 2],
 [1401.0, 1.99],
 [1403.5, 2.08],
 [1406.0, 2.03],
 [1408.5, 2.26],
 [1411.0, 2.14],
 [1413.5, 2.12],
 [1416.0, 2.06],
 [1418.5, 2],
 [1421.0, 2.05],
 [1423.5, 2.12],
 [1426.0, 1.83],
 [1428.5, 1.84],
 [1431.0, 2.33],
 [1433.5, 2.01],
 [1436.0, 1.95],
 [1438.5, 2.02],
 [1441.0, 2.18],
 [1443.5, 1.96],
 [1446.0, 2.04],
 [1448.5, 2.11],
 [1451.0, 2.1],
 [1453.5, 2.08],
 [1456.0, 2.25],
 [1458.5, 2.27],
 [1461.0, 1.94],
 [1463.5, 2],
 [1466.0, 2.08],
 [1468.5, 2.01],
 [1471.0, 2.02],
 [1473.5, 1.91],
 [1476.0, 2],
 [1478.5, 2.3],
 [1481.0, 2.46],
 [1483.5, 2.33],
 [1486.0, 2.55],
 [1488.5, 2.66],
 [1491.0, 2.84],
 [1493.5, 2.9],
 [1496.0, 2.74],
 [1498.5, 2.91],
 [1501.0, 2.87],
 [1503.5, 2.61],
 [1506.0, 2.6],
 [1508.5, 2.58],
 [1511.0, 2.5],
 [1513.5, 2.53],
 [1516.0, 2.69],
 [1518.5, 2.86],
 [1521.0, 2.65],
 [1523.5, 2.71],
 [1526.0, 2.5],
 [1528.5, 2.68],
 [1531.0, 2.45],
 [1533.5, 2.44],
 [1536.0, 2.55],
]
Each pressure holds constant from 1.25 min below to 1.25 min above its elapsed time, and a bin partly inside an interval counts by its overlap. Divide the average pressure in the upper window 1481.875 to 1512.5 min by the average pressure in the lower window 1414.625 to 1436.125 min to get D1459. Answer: 1.32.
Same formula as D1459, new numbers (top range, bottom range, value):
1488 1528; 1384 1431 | 1.27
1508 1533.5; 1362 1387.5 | 1.11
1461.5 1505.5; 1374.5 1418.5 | 1.10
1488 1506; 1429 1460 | 1.32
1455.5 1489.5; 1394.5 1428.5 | 1.06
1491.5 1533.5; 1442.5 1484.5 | 1.27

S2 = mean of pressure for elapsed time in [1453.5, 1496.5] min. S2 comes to 2.3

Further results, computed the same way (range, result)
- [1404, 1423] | 2.09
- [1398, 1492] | 2.13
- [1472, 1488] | 2.27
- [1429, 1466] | 2.08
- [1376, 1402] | 2.25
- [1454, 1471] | 2.09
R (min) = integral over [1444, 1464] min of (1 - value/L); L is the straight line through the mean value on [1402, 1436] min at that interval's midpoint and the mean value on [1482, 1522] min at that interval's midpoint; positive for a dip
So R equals 1.9 min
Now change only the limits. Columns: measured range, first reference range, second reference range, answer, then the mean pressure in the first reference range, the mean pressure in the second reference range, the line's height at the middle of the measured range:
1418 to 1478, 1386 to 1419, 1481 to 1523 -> 8.4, 2.14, 2.67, 2.38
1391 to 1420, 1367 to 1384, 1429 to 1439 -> 1.1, 2.34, 2.06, 2.2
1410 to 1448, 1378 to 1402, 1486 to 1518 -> 5.6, 2.23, 2.7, 2.4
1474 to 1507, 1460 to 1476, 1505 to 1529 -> -4.2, 1.99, 2.63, 2.29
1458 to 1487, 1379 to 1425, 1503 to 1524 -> 3.7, 2.16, 2.64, 2.46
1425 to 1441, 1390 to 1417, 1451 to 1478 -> 0.7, 2.13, 2.06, 2.1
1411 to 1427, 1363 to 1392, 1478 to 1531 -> 2.6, 2.34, 2.64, 2.44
